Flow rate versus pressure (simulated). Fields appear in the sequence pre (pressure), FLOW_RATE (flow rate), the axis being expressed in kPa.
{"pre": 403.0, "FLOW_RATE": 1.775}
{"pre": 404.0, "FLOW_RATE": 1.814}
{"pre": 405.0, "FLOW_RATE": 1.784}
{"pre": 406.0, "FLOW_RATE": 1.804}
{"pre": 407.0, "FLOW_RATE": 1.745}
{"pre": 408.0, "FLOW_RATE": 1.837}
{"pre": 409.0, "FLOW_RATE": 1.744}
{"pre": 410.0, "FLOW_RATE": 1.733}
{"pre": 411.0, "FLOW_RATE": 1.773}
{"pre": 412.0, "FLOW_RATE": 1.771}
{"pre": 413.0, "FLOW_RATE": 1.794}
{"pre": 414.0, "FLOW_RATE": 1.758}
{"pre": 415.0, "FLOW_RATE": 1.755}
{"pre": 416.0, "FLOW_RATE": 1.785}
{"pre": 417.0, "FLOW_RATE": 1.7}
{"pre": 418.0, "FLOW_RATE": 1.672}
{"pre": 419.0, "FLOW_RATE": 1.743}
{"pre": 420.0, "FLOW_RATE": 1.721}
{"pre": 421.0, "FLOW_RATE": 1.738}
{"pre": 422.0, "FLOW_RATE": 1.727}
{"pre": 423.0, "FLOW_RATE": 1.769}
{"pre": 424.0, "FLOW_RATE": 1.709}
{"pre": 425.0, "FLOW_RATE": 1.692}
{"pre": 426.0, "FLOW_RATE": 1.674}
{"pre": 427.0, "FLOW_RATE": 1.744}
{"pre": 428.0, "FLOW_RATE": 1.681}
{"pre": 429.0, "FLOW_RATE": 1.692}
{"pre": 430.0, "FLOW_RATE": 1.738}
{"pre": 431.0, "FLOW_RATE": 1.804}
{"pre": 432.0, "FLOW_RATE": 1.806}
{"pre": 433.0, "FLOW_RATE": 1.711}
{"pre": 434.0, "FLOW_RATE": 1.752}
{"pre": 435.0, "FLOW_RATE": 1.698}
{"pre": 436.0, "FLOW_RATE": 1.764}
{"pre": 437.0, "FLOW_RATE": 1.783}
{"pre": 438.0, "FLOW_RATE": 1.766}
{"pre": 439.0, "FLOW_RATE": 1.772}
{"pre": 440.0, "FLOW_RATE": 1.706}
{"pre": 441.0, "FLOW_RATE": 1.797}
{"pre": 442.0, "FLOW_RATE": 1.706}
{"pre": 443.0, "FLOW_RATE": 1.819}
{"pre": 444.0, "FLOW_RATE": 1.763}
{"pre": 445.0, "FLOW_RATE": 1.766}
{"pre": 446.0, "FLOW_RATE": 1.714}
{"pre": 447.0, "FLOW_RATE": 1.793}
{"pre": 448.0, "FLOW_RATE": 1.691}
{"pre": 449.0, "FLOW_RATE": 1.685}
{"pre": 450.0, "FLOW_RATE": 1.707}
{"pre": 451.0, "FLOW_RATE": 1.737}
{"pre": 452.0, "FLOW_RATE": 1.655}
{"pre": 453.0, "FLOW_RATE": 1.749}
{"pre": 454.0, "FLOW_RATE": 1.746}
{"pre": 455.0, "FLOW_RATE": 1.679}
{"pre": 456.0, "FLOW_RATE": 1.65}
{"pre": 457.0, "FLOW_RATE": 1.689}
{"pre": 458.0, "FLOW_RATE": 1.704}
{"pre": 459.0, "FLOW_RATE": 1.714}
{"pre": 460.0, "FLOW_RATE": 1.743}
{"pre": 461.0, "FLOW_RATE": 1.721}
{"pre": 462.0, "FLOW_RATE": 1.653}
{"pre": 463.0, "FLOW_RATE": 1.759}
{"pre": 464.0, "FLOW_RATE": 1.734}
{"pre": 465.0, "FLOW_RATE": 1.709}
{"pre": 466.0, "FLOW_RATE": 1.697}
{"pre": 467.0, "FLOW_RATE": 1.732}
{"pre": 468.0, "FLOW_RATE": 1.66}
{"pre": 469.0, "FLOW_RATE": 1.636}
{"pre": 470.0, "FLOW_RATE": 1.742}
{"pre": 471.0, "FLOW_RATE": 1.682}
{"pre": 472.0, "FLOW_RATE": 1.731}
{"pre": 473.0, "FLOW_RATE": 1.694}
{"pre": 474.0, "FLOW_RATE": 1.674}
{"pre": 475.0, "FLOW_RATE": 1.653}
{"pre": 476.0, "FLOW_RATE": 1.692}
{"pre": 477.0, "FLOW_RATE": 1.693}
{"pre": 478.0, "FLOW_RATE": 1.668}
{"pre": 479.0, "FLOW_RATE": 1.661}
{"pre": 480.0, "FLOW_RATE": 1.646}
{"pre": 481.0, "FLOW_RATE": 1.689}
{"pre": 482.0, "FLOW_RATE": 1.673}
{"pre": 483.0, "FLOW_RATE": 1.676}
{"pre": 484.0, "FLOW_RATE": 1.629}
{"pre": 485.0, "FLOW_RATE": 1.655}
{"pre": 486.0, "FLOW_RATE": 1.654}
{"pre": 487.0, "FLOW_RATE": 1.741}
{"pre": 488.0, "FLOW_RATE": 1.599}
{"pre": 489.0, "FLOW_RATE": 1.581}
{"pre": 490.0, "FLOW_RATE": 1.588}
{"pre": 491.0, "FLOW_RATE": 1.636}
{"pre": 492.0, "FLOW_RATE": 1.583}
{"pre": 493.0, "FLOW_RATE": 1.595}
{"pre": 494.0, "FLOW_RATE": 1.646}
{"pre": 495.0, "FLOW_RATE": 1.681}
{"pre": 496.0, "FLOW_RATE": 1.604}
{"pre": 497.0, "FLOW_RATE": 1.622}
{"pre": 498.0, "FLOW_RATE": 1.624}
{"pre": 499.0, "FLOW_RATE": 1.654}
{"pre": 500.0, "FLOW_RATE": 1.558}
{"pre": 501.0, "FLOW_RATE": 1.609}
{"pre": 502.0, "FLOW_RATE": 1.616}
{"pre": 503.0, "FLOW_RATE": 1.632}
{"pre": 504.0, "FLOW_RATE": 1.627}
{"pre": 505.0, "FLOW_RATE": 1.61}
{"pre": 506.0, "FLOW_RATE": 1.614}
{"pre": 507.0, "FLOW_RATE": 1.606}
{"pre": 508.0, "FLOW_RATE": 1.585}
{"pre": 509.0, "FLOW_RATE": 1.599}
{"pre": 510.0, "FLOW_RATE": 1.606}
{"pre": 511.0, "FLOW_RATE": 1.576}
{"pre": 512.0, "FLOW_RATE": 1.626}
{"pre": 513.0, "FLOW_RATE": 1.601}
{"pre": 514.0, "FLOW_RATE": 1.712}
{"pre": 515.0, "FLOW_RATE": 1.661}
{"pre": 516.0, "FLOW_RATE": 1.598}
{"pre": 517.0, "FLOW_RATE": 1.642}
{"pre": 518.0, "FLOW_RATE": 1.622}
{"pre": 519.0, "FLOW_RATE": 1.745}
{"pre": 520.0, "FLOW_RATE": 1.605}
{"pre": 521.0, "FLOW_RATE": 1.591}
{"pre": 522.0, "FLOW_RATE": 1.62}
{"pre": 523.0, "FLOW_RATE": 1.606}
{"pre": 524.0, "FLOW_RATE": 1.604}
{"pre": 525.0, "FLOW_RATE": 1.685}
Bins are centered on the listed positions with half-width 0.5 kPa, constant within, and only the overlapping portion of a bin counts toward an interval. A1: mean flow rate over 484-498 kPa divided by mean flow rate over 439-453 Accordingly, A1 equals 0.94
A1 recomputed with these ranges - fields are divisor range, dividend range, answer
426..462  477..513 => 0.94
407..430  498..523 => 0.93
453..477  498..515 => 0.95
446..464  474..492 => 0.97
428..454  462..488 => 0.97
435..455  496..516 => 0.93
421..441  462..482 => 0.97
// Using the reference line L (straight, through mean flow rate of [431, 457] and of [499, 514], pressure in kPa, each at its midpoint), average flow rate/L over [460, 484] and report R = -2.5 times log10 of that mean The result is -0.006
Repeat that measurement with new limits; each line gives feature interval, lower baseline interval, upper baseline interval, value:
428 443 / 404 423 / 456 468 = -0.01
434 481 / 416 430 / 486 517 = -0.03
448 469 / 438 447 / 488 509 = 0.01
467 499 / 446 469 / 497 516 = 0.00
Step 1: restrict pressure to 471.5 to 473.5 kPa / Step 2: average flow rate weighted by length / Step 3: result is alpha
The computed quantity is 1.71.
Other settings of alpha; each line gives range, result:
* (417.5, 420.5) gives 1.71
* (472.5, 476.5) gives 1.68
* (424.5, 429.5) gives 1.7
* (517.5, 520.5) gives 1.66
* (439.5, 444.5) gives 1.76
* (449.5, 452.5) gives 1.7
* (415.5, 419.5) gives 1.73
